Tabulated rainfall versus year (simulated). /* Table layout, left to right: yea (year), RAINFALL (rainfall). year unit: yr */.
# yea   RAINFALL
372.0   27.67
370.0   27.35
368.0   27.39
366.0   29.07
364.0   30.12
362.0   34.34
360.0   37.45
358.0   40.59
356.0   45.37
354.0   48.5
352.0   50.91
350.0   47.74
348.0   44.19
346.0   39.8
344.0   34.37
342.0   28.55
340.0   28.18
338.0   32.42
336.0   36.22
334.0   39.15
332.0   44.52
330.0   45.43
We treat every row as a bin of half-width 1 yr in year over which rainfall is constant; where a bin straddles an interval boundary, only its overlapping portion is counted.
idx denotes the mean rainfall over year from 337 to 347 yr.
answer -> 32.7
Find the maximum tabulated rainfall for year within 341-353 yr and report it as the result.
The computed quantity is 50.91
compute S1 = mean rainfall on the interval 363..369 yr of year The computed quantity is 28.9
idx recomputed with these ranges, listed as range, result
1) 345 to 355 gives 46.2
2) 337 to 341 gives 30.3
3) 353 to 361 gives 43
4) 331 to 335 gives 41.8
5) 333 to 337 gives 37.7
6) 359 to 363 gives 35.9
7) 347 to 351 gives 46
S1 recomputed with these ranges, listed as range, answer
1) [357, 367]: 34.3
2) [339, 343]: 28.4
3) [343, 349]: 39.5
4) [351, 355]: 49.7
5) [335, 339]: 34.3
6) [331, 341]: 36.1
